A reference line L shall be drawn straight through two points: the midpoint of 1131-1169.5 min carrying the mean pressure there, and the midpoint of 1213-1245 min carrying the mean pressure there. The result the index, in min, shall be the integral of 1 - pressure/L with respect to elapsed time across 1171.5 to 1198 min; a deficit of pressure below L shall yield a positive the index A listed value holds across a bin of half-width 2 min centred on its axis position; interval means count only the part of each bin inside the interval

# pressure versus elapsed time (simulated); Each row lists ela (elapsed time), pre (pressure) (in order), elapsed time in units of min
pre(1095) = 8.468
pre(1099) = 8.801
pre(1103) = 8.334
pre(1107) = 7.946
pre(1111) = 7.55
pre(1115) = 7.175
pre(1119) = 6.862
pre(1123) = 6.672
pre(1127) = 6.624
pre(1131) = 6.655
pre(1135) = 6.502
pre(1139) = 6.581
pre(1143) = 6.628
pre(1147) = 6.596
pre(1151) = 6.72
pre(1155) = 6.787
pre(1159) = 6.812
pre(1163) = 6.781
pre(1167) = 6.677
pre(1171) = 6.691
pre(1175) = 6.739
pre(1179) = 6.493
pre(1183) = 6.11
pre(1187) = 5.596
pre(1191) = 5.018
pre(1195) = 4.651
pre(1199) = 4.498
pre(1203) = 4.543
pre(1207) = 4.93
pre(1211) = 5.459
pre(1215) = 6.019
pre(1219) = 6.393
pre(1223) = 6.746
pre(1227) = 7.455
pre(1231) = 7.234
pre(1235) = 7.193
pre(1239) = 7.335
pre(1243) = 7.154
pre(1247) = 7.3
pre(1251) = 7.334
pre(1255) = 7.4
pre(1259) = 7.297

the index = 4.0 min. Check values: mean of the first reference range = 6.68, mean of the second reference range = 6.94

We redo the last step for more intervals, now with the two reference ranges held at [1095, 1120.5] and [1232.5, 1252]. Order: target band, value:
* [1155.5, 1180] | 2.82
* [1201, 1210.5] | 3.29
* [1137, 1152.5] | 2.13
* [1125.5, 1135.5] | 1.48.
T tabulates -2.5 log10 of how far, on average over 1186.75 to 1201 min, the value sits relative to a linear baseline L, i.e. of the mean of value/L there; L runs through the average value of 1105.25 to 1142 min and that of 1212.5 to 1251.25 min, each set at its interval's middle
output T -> 0.39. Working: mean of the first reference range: 6.94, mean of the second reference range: 6.98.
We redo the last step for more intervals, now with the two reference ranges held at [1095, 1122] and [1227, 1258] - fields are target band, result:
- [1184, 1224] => 0.35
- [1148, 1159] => 0.13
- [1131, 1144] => 0.17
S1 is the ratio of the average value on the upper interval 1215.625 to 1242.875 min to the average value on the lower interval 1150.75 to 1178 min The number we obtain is 1.04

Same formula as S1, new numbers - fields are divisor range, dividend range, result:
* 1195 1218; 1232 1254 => 1.42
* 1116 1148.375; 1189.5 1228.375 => 0.83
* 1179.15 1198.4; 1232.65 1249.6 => 1.34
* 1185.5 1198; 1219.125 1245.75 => 1.42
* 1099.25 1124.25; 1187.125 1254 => 0.82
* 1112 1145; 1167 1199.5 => 0.87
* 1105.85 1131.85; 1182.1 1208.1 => 0.71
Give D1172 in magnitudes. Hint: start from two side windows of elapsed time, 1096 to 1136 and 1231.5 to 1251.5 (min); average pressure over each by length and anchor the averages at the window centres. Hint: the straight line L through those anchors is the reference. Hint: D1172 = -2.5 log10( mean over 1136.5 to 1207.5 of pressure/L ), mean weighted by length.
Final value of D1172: 0.20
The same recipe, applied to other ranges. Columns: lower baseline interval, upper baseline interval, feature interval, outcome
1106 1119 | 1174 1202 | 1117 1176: -0.03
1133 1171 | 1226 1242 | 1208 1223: 0.19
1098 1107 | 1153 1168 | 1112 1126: 0.15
